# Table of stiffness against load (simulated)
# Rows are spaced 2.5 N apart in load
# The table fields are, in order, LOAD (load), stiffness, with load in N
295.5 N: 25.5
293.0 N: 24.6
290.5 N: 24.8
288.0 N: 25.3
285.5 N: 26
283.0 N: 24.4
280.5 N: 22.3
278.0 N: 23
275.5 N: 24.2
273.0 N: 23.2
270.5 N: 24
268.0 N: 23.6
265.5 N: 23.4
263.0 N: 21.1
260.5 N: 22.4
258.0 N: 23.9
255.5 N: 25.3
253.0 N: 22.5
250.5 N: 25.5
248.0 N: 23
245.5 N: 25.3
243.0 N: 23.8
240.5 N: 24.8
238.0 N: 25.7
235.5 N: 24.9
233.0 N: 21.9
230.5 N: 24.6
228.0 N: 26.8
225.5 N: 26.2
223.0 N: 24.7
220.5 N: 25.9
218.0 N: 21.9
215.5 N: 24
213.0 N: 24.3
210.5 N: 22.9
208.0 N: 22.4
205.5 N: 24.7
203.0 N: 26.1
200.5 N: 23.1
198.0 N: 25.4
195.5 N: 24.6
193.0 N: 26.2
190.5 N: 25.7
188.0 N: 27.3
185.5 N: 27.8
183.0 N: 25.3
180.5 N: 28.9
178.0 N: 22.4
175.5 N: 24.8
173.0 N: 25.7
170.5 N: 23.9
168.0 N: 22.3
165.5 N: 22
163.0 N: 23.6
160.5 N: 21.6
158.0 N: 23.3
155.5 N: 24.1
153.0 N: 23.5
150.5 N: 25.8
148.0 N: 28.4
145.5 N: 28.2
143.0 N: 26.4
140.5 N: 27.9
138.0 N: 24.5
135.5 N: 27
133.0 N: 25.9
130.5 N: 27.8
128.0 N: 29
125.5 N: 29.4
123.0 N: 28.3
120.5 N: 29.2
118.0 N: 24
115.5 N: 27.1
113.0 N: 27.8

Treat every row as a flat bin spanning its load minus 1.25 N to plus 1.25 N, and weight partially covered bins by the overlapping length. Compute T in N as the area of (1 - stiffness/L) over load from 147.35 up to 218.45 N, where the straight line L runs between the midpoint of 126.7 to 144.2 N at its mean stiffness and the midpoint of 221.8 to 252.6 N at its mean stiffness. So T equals 3.68 N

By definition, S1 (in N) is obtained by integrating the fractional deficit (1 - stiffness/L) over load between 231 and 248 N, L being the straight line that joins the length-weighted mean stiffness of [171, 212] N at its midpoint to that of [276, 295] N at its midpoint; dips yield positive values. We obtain 0.3 N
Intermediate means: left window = 25.2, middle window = 24.3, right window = 24.4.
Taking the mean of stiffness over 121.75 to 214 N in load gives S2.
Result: 25.4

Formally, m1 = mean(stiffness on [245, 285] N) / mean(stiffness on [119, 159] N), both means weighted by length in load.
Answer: 0.9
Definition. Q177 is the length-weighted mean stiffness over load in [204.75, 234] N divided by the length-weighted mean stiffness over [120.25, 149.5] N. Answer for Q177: 0.88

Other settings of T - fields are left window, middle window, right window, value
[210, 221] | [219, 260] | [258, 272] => -2.19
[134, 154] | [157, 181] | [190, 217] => 1.79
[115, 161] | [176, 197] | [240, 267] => -0.56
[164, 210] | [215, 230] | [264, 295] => -0.23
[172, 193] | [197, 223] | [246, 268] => 1.01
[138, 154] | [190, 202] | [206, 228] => -0.03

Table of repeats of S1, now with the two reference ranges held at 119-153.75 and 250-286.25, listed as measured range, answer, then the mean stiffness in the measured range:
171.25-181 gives 0.4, 25.1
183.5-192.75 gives -0.3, 26.7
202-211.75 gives 0.5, 24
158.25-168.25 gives 1.5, 22.5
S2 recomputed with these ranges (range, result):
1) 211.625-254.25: 24.5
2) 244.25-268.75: 23.6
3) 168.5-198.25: 25.6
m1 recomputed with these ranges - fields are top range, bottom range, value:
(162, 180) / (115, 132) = 0.85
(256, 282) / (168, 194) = 0.90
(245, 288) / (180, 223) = 0.95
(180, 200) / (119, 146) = 0.95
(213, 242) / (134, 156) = 0.94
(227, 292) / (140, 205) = 0.96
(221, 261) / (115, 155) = 0.91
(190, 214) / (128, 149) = 0.90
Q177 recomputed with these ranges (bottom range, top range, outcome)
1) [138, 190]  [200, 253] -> 0.97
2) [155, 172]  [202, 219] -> 1.03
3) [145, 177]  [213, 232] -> 1.02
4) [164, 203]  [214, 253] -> 0.98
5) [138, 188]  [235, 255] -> 0.97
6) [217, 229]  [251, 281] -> 0.93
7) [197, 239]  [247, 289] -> 0.97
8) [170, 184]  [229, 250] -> 0.96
